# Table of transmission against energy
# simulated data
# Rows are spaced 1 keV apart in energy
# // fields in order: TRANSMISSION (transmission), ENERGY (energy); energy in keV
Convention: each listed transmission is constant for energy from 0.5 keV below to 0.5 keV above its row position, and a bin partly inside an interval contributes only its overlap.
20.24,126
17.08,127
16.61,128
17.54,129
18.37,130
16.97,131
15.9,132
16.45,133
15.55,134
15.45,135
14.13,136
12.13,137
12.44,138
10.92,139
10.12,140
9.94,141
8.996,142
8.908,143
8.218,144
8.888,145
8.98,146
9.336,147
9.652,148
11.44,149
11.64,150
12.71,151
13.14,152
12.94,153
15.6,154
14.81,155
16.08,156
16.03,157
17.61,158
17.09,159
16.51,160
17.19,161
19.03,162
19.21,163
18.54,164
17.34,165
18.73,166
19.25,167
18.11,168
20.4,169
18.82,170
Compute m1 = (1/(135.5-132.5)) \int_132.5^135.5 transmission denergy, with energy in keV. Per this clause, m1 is 15.8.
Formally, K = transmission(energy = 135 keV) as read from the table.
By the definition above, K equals 15.45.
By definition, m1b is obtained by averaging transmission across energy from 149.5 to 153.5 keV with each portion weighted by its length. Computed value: 12.6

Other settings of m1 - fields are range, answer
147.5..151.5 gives 11.4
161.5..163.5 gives 19.1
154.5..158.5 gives 16.1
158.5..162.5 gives 17.5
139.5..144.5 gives 9.24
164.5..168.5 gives 18.4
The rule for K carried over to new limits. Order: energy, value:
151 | 12.71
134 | 15.55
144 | 8.218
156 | 16.08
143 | 8.908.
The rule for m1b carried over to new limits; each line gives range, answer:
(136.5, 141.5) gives 11.1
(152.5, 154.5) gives 14.3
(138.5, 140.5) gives 10.5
